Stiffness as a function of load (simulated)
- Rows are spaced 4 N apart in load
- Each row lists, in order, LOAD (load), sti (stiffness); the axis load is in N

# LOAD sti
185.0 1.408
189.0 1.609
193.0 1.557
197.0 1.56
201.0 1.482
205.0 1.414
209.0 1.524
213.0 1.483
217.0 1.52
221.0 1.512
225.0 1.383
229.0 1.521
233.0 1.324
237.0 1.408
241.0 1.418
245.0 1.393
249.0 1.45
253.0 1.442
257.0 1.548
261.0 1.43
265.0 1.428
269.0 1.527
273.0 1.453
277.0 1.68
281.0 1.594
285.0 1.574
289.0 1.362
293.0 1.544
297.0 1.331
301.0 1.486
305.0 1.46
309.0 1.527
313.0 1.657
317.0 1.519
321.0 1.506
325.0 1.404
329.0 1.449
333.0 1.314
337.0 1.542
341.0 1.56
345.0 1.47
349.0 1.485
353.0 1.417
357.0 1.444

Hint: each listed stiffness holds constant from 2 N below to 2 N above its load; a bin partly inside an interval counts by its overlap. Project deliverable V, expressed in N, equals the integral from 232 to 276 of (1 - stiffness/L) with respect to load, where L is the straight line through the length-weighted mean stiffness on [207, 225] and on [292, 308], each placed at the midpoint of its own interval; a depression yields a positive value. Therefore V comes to 0.90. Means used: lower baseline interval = 1.5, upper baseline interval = 1.45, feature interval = 1.45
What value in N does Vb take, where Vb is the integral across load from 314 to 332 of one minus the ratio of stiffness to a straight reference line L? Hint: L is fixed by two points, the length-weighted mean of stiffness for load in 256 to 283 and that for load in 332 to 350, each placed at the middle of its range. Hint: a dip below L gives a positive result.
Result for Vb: 0.3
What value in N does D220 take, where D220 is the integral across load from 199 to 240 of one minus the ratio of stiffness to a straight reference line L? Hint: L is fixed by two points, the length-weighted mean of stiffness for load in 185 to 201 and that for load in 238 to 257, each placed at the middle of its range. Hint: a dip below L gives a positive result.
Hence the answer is 1.0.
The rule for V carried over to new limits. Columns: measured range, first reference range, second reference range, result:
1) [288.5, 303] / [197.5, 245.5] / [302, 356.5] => 0.4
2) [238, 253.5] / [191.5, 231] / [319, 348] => 0.7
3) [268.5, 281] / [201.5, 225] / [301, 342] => -0.6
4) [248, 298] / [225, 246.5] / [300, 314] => -0.8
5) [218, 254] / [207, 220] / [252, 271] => 1.5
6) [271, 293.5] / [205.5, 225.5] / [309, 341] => -0.7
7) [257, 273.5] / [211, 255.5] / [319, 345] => -0.2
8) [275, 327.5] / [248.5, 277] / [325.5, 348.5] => -1.3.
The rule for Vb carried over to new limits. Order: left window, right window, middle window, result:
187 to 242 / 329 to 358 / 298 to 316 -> -0.7 N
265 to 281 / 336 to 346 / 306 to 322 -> -0.2 N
